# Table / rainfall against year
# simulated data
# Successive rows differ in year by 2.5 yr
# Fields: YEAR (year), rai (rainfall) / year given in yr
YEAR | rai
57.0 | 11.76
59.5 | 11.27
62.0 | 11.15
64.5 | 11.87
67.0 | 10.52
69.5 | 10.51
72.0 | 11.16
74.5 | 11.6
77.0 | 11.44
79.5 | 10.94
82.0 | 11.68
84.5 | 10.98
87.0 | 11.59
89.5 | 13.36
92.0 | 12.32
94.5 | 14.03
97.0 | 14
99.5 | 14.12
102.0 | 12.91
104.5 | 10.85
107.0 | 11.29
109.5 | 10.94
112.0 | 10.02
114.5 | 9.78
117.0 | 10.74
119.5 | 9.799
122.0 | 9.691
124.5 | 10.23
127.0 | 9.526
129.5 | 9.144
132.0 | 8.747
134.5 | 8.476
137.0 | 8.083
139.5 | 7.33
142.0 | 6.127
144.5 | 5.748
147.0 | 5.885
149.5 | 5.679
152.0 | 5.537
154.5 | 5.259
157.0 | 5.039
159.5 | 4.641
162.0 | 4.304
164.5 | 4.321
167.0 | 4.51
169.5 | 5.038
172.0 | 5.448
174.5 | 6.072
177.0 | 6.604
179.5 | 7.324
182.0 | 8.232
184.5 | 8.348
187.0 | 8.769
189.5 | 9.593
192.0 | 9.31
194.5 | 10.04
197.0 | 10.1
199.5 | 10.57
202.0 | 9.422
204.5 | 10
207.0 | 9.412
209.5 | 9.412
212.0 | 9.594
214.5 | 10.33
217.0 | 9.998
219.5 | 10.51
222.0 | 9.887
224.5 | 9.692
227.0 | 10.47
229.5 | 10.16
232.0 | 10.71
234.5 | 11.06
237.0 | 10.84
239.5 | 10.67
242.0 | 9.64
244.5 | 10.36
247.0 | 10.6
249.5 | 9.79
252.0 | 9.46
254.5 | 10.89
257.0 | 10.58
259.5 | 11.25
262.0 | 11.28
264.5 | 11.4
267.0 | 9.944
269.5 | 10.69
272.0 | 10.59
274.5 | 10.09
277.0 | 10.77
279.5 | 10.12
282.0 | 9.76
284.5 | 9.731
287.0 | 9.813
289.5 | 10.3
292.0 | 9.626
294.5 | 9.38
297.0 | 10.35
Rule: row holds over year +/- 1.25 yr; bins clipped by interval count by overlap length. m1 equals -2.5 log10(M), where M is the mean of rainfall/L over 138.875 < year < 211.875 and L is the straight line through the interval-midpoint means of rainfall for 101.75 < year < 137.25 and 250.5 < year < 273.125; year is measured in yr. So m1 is 0.385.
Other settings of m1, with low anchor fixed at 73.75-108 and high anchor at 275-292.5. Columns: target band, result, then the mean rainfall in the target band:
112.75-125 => 0.187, 10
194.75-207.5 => 0.108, 9.94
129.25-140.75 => 0.378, 8.29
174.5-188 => 0.411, 7.67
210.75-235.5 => 0.051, 10.2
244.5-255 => 0.028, 10.2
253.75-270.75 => -0.059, 10.9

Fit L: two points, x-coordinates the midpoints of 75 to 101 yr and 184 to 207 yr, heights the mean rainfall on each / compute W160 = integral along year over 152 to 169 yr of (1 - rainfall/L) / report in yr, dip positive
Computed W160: 9.3 yr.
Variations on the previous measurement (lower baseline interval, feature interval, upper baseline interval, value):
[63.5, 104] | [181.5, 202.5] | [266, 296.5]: 3.0 yr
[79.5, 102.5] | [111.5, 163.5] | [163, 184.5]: 9.0 yr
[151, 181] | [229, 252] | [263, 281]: -3.6 yr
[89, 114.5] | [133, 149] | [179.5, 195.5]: 5.7 yr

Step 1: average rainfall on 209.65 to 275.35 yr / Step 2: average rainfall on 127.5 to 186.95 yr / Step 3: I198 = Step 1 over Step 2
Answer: 1.6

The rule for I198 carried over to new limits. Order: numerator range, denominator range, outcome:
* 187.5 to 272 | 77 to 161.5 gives 1.07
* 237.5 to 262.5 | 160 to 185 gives 1.77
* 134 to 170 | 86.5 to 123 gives 0.49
